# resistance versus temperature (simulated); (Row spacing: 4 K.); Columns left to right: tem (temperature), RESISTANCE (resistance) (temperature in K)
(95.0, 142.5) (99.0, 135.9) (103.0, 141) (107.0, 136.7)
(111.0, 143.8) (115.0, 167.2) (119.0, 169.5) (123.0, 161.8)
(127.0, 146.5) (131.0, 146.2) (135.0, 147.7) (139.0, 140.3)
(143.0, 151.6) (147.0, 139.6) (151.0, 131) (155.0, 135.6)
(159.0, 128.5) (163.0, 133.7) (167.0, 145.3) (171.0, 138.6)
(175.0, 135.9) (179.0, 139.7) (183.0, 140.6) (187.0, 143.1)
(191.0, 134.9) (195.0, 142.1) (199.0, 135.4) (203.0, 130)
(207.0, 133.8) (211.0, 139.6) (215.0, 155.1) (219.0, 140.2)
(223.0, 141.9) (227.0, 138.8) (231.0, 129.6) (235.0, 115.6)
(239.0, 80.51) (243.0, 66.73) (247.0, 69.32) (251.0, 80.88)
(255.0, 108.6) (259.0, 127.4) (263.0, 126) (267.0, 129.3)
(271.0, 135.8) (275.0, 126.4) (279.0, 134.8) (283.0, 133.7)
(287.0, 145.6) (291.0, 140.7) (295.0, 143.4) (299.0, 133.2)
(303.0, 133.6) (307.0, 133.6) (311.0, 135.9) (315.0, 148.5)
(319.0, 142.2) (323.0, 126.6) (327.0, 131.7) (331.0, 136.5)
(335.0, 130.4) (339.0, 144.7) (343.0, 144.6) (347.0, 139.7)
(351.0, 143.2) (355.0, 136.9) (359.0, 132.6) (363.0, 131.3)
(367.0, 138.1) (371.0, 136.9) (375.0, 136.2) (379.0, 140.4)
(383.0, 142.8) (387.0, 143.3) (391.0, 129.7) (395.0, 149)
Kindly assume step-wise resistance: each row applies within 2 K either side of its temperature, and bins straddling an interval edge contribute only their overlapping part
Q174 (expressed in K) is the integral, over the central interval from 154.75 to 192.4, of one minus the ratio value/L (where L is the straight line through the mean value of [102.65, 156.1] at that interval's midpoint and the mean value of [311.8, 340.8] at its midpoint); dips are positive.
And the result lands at 1.91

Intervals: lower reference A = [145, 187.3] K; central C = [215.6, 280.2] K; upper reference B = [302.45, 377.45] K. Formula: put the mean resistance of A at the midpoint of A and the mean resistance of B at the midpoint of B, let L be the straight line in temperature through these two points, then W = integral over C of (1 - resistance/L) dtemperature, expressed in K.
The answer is 9.8 K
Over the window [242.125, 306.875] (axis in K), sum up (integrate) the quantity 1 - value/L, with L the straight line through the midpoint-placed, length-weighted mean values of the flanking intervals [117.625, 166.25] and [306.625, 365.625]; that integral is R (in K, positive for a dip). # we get 7.9 K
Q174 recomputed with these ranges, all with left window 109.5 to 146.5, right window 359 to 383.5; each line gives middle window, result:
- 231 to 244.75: 4.85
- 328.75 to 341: 0.19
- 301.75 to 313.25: 0.51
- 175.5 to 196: 1.24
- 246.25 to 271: 5.64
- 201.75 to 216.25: 0.77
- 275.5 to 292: 0.58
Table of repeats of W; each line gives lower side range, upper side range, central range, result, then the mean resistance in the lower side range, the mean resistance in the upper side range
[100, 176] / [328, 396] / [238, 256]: 7.8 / 144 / 138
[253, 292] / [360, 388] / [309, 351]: -1.1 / 131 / 138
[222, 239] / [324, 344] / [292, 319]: -1.0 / 125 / 137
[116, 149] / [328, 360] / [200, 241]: 4.3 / 151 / 139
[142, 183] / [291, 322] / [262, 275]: 0.8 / 138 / 138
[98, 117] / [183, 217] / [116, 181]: -0.4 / 145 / 139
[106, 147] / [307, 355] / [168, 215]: 2.7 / 151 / 138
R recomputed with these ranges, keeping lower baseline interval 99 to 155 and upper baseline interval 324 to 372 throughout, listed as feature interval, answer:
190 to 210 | 1.15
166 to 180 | 0.53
